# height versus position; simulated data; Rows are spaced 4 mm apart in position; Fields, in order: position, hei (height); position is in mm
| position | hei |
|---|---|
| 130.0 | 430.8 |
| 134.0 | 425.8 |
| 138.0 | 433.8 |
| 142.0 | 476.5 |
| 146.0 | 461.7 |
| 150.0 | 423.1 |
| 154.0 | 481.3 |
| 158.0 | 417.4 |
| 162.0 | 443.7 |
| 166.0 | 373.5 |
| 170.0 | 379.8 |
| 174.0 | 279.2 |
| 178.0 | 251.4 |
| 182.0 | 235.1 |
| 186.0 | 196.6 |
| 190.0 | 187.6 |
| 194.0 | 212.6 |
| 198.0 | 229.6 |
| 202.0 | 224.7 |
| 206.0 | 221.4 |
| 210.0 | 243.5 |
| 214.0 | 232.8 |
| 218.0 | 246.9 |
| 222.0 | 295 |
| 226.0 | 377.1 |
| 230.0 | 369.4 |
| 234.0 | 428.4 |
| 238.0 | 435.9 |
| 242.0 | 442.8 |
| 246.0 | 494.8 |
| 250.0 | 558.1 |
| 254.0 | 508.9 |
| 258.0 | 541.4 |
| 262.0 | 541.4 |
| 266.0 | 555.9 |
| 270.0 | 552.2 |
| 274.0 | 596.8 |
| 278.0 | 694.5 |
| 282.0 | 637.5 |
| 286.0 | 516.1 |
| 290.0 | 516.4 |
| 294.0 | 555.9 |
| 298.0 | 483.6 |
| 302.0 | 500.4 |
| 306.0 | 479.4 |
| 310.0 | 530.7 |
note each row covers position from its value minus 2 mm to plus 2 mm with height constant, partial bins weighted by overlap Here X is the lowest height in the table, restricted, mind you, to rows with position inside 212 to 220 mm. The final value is 232.8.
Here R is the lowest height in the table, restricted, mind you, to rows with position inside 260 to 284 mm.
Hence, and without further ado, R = 541.4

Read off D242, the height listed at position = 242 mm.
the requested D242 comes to 442.8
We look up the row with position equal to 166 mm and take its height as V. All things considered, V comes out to 373.5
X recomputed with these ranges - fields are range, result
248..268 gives 508.9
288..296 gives 516.4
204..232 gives 221.4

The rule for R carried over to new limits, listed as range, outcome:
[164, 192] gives 187.6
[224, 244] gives 369.4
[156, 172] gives 373.5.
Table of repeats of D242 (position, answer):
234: 428.4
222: 295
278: 694.5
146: 461.7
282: 637.5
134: 425.8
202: 224.7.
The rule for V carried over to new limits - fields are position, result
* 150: 423.1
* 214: 232.8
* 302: 500.4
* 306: 479.4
